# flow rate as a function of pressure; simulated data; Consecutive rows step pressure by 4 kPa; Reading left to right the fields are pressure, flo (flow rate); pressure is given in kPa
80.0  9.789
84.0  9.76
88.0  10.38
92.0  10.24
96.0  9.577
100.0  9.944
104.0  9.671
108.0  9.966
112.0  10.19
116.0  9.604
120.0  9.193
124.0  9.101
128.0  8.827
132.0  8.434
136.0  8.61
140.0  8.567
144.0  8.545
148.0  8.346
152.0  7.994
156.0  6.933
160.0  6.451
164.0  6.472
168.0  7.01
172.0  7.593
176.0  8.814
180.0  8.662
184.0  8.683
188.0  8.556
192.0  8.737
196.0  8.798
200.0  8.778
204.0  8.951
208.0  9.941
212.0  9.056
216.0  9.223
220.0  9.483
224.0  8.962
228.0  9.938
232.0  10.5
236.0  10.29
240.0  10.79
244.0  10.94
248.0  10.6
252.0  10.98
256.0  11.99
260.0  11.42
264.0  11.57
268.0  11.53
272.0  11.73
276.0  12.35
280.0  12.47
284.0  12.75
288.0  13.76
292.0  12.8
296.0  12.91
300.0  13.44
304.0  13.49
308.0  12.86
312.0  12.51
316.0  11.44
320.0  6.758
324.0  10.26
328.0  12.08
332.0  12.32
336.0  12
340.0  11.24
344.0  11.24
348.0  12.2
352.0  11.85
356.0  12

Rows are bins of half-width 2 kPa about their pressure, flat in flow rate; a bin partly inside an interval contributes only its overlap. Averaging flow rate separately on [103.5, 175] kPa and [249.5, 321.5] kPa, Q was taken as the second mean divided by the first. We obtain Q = 1.44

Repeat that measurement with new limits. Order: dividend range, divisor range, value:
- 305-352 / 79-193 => 1.30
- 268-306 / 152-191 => 1.65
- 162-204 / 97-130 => 0.86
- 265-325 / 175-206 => 1.38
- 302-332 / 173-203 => 1.31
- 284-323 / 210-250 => 1.22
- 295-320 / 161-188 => 1.56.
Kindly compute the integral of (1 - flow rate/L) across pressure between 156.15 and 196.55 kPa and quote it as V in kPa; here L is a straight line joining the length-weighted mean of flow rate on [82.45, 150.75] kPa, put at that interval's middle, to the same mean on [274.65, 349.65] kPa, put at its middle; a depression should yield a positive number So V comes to 9.0 kPa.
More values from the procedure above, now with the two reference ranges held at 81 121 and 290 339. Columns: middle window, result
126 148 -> 3.52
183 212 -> 4.97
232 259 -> 0.77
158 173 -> 5.22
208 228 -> 3.00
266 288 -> -1.47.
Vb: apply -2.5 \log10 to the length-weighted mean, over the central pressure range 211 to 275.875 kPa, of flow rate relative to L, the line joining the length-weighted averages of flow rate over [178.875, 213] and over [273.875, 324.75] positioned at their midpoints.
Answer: -0.021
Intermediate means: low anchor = 8.91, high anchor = 12.2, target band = 10.6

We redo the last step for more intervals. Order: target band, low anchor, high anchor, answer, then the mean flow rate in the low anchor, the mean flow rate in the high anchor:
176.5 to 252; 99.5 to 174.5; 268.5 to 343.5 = 0.07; 8.47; 12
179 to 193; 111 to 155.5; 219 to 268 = 0.12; 8.76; 10.7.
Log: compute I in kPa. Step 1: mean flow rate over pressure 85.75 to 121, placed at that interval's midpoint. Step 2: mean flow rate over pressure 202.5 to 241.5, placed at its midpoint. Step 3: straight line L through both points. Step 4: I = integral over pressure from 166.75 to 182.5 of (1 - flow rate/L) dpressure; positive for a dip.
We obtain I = 2.7 kPa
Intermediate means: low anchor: 9.88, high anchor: 9.71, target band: 8.09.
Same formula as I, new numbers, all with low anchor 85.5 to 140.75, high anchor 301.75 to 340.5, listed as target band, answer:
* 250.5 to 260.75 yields -0.58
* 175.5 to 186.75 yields 1.60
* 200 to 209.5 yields 1.00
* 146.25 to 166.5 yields 5.47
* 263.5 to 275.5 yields -0.76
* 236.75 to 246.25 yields -0.04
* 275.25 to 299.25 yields -3.67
